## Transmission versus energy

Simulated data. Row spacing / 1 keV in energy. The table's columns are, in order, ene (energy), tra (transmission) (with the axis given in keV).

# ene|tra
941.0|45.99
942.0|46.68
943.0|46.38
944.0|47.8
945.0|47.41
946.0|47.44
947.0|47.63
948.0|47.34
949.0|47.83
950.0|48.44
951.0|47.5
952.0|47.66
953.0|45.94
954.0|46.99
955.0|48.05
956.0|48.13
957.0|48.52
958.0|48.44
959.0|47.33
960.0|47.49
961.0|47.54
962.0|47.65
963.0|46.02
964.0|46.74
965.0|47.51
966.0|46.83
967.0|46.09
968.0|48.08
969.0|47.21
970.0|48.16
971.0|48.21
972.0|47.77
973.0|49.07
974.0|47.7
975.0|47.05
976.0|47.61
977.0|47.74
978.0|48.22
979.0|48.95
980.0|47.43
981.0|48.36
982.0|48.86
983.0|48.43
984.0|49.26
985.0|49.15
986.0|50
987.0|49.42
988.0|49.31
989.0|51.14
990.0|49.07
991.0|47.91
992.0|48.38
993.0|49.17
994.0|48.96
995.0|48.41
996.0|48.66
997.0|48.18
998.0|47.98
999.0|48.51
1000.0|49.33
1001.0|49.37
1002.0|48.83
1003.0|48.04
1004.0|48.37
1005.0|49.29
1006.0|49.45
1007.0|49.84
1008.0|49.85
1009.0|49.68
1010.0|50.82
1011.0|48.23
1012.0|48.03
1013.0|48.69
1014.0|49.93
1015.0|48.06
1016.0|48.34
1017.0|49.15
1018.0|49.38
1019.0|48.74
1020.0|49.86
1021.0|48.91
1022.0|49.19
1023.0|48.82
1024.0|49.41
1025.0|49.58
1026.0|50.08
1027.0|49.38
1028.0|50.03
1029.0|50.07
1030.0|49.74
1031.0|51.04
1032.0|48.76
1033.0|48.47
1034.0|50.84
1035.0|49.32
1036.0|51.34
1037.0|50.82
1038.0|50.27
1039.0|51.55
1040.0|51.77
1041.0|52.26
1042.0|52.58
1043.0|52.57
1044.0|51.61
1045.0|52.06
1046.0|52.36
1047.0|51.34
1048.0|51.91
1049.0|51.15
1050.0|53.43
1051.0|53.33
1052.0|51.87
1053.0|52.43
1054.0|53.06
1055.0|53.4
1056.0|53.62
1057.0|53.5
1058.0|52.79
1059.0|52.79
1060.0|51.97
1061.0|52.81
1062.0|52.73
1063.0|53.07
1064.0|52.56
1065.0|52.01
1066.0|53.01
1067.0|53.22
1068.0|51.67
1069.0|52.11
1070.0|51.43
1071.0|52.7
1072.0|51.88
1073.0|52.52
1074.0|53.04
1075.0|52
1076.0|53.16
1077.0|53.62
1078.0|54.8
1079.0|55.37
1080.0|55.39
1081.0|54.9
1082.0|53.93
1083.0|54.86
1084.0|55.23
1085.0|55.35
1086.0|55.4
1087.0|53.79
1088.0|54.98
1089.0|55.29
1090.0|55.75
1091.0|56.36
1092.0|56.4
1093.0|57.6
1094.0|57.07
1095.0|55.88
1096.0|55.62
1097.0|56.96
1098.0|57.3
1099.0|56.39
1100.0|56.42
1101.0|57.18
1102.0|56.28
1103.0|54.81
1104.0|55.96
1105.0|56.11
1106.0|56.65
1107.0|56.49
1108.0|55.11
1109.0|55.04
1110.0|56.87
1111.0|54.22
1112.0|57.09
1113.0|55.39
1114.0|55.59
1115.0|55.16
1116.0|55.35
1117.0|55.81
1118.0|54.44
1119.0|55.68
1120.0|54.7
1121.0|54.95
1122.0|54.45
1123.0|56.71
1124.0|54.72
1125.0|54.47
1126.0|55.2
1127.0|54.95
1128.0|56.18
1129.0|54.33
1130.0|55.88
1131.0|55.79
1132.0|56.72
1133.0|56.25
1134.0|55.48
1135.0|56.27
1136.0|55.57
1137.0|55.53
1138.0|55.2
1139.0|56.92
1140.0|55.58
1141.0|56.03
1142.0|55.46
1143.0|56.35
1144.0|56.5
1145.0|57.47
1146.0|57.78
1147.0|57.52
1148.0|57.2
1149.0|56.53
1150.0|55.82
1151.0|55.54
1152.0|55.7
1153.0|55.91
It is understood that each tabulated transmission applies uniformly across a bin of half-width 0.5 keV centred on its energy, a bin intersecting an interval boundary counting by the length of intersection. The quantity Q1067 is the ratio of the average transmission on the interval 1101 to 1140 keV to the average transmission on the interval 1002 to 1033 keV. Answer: 1.13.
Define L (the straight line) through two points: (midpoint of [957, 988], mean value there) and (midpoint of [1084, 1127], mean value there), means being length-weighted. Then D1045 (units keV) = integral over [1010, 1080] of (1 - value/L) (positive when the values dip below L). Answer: 1.15 keV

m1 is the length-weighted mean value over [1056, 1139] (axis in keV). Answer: 54.9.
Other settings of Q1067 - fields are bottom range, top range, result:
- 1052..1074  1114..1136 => 1.05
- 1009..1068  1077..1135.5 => 1.09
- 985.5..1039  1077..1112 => 1.13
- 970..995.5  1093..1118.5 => 1.15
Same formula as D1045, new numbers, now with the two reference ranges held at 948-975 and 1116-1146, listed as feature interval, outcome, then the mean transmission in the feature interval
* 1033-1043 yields 0.0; 51.1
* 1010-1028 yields 0.4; 49.1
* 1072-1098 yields -0.7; 55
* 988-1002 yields 0.1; 48.9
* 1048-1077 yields -0.1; 52.6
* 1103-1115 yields -0.3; 55.8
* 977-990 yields -0.1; 49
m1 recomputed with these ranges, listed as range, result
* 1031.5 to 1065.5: 52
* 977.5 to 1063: 50.1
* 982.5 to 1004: 48.9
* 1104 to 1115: 55.8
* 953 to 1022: 48.5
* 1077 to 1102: 55.7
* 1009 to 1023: 49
